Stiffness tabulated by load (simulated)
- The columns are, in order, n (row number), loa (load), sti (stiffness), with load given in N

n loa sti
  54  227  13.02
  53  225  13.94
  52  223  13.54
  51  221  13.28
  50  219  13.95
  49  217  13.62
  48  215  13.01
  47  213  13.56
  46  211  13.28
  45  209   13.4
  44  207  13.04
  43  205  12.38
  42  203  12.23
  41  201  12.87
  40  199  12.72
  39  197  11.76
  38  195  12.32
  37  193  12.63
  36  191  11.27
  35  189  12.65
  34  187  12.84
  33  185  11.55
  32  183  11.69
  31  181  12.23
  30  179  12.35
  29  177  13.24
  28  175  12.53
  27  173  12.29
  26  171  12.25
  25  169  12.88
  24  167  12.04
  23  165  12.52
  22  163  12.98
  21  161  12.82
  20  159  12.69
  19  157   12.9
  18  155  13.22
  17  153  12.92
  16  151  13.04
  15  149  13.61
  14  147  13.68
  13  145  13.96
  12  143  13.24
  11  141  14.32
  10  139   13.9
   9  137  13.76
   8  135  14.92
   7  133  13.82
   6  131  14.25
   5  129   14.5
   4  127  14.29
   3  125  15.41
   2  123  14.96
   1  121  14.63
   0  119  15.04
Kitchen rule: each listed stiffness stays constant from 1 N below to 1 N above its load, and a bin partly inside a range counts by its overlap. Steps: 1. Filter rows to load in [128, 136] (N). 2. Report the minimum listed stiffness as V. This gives 13.82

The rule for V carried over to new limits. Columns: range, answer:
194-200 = 11.76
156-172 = 12.04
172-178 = 12.29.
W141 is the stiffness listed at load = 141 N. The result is 14.32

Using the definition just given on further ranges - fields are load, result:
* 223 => 13.54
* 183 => 11.69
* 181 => 12.23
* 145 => 13.96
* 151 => 13.04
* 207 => 13.04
